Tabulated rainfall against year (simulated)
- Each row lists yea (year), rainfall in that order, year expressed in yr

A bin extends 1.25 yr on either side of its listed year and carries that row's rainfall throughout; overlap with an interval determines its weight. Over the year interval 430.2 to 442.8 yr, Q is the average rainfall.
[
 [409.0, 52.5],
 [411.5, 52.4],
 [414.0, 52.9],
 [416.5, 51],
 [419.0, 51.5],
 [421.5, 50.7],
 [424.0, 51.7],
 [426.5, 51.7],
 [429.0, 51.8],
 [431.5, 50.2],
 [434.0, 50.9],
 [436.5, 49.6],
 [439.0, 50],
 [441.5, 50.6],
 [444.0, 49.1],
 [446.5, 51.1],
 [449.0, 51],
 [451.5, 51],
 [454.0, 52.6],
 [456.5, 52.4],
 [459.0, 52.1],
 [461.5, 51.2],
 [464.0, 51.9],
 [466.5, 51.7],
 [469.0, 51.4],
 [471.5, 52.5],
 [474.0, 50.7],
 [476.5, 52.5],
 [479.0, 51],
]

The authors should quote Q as 50.3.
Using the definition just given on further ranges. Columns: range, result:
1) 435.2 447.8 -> 50.1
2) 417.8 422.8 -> 51.1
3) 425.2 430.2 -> 51.7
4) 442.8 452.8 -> 50.6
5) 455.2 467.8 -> 51.9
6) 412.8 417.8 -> 51.9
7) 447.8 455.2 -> 51.5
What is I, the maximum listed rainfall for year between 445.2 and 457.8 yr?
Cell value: 52.6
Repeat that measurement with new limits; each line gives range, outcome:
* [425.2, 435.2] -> 51.8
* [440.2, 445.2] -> 50.6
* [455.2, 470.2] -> 52.4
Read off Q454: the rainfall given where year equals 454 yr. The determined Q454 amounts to 52.6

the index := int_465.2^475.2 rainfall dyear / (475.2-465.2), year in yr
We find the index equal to 51.6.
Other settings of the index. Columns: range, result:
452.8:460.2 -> 52.4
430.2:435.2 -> 50.6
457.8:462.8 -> 51.6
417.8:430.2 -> 51.5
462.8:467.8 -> 51.8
